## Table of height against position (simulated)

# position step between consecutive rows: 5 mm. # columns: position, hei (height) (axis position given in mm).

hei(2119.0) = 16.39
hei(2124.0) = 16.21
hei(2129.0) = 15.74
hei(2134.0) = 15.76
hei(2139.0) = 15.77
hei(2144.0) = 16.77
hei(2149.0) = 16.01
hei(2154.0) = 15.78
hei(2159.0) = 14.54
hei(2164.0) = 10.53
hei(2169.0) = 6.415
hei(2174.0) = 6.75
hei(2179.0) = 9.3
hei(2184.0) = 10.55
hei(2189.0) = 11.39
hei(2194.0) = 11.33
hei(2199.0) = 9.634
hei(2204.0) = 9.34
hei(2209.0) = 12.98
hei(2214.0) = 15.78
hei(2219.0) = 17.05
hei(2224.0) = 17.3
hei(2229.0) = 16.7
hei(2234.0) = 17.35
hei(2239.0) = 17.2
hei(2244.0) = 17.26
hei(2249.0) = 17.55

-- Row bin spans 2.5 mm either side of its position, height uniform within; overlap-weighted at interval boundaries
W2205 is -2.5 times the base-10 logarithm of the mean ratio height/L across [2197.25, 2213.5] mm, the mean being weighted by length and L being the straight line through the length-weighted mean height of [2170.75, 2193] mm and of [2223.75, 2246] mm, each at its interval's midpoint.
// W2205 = 0.15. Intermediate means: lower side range 9.52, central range 11.3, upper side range 17.1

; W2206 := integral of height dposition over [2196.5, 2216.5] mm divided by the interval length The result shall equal 11.9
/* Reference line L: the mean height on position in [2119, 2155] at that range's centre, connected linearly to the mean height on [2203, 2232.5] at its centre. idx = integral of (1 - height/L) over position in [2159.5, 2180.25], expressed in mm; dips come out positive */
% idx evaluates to 9.1 mm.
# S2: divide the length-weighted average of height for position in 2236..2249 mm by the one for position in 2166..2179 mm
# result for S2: 2.38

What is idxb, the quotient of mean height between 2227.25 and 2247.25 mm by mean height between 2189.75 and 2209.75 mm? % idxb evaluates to 1.61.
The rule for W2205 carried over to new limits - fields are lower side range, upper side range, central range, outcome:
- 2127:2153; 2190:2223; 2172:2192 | 0.40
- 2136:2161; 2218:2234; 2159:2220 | 0.45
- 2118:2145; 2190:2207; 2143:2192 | 0.13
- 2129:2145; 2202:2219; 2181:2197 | 0.28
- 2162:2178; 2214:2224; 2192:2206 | 0.28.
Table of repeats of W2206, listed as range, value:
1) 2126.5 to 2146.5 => 16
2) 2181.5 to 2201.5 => 10.7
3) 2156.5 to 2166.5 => 12.5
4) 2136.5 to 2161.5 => 15.8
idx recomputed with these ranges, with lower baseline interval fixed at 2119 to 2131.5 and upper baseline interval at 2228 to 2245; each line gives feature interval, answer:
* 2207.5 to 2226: 1.2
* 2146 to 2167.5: 3.2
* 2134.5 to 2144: 0.1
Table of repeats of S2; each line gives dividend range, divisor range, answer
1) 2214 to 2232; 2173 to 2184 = 1.92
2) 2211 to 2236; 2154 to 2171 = 1.47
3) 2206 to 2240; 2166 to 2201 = 1.73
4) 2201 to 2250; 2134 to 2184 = 1.26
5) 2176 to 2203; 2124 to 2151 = 0.64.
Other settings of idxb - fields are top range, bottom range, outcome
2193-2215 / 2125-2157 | 0.73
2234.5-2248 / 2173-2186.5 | 1.90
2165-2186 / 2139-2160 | 0.53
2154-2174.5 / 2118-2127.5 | 0.65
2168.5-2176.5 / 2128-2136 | 0.42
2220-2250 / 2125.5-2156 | 1.08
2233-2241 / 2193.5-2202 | 1.69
